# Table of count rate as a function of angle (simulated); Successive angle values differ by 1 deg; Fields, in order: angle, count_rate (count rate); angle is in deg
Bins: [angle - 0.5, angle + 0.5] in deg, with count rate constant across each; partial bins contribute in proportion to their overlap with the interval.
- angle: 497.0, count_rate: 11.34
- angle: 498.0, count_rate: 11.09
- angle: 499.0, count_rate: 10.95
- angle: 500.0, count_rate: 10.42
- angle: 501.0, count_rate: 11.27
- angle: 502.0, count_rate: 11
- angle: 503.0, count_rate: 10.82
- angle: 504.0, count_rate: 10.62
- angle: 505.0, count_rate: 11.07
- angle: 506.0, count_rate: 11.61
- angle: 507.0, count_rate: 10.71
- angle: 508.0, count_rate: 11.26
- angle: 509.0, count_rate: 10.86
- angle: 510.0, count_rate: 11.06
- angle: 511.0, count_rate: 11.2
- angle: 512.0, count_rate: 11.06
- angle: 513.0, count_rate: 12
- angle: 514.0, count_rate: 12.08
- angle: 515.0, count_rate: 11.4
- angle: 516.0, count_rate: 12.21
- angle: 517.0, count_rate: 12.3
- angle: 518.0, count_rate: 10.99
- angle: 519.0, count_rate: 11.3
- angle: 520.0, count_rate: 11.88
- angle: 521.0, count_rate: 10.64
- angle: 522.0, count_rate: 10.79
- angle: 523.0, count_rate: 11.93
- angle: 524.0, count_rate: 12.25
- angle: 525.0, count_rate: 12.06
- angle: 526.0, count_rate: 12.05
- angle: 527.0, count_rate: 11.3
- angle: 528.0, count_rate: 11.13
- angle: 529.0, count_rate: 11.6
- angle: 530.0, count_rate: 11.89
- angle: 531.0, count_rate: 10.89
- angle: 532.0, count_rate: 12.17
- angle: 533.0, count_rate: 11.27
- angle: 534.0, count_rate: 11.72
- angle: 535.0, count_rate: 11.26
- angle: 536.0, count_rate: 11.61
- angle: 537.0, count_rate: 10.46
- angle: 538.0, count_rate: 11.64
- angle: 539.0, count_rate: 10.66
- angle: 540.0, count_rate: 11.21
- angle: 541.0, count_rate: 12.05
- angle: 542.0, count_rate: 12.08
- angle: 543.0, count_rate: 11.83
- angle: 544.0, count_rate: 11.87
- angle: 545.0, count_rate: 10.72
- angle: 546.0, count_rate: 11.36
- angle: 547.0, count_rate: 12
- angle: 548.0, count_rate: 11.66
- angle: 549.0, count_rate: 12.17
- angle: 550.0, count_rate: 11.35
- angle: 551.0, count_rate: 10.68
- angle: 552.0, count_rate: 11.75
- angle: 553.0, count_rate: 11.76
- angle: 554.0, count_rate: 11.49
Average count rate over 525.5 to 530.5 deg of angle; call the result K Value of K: 11.6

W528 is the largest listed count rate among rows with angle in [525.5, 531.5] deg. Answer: 12.05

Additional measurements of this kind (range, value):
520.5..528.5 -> 12.25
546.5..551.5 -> 12.17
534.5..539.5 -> 11.64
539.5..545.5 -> 12.08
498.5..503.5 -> 11.27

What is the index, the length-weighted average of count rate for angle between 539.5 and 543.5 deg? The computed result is 11.8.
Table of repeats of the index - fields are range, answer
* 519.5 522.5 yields 11.1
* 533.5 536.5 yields 11.5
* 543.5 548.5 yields 11.5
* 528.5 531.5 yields 11.5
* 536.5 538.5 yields 11.1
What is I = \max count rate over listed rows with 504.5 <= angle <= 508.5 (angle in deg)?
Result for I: 11.61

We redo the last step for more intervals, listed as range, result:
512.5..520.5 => 12.3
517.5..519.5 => 11.3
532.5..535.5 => 11.72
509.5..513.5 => 12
